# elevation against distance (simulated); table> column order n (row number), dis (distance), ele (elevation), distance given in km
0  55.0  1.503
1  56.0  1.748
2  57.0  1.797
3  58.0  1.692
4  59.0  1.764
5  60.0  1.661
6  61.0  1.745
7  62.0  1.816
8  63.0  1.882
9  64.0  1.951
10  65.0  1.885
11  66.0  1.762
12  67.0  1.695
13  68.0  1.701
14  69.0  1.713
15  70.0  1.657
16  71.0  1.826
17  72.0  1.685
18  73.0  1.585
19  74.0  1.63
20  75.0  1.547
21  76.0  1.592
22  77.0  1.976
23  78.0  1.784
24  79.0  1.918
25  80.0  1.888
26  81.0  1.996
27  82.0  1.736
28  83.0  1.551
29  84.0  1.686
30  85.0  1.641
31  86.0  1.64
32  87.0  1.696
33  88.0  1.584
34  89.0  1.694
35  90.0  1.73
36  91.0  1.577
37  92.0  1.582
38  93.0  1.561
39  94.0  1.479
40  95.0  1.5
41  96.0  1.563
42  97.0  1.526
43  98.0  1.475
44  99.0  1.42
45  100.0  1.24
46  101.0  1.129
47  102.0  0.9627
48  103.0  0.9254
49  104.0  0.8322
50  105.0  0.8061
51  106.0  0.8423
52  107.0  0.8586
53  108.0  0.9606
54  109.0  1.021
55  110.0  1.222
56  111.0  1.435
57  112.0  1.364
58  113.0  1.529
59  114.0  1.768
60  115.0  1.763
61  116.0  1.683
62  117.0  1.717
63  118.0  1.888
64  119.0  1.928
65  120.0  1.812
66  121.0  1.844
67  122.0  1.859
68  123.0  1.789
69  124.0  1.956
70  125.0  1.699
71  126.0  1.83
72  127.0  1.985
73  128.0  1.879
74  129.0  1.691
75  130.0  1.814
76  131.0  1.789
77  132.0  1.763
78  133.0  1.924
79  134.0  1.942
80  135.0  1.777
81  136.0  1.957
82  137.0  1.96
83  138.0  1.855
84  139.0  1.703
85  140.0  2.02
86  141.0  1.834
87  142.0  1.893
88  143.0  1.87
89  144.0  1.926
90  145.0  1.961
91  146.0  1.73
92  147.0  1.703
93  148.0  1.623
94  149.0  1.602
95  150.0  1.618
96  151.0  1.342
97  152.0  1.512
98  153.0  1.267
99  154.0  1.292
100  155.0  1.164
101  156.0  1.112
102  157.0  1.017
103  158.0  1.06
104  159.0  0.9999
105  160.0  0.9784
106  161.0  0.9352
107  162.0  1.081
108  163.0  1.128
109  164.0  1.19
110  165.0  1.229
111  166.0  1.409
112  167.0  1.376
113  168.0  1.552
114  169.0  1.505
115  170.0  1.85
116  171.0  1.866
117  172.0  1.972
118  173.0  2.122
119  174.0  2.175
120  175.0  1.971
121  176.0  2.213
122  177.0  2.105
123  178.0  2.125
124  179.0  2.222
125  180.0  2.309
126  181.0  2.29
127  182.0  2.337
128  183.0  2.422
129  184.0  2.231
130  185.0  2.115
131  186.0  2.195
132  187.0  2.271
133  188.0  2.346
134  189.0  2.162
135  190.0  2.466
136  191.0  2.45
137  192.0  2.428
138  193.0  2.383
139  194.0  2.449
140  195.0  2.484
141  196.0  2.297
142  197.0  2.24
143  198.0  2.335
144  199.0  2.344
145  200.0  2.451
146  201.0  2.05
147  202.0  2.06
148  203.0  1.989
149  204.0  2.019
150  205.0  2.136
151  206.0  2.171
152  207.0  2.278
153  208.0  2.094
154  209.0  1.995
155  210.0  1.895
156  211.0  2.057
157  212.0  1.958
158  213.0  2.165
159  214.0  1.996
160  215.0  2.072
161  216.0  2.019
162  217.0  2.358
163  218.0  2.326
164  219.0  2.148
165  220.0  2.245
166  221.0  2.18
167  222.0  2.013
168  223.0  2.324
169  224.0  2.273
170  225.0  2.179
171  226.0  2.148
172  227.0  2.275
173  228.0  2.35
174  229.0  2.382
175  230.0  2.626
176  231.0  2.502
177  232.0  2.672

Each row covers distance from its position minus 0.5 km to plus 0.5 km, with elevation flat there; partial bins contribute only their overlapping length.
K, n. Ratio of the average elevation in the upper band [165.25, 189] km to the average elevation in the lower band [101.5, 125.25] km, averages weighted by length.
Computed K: 1.42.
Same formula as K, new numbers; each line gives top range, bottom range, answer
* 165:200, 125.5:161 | 1.31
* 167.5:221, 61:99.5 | 1.28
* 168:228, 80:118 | 1.51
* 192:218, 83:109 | 1.61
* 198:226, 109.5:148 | 1.20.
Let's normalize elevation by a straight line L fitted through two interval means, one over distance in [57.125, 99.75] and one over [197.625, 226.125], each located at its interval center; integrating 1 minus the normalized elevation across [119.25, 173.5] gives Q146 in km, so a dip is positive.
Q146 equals 8.26 km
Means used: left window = 1.69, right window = 2.15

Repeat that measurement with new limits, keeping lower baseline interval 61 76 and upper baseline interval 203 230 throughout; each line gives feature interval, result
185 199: -1.66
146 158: 3.56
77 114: 7.52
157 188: 4.09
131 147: 0.59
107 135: 3.02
